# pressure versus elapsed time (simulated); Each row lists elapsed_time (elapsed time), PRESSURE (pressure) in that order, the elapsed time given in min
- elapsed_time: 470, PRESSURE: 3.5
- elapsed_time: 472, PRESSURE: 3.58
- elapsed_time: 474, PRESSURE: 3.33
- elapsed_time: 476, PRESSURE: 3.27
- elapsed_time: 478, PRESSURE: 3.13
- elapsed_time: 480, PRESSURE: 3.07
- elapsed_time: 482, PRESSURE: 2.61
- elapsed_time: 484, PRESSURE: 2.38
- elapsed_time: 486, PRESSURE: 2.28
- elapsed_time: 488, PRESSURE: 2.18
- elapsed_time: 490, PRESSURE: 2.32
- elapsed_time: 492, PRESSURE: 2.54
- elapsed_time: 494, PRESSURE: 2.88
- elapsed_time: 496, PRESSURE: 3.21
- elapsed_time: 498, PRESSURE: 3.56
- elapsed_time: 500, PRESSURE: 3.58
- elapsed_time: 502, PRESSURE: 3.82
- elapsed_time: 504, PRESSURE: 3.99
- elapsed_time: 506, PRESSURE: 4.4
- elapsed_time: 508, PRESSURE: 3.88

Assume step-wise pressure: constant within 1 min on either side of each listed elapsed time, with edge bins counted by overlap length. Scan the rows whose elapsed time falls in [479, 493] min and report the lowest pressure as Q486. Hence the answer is 2.18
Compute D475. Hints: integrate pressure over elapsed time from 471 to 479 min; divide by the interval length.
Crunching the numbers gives 3.33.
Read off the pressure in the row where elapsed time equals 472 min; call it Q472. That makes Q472 3.58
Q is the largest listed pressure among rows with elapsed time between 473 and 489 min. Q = 3.33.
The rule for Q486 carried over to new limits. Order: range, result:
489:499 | 2.32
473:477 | 3.27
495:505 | 3.21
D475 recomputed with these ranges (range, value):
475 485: 2.89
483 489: 2.28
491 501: 3.15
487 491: 2.25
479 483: 2.84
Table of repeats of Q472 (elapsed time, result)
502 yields 3.82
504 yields 3.99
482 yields 2.61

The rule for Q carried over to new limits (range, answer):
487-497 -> 3.21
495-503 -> 3.82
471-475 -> 3.58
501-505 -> 3.99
